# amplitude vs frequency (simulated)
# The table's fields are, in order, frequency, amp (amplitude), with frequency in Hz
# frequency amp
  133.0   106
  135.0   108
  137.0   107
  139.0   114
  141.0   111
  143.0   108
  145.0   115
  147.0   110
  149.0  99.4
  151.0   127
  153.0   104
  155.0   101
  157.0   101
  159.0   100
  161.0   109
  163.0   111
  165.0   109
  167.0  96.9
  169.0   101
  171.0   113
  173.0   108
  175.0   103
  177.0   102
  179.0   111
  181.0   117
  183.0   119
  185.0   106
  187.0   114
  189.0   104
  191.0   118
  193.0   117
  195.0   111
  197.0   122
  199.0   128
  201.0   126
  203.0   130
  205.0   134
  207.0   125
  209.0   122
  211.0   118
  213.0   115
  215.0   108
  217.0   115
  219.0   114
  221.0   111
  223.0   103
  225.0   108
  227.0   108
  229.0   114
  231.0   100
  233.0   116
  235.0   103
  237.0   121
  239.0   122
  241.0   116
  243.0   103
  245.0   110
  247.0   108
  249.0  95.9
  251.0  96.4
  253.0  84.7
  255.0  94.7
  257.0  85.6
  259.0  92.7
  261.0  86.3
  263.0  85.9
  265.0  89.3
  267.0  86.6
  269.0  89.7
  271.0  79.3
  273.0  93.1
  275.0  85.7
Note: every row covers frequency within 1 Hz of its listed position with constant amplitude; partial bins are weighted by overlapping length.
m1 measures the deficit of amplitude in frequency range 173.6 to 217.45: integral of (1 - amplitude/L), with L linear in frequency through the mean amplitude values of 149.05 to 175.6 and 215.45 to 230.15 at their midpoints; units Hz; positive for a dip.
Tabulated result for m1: -3.3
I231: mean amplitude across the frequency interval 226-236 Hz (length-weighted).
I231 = 108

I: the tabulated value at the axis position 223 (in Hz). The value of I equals 103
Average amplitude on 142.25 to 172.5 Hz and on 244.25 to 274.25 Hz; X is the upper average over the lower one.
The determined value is 0.86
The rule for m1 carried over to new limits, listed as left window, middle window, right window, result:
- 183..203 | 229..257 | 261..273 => -2.4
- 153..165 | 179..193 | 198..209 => 0.7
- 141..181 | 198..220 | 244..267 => -4.7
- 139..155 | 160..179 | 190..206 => 1.6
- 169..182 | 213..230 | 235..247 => 0.2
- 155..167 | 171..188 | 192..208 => 0.6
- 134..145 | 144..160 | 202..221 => 0.7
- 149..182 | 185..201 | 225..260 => -1.6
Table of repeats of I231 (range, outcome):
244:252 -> 103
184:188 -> 110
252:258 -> 88.3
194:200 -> 120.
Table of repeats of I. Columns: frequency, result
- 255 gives 94.7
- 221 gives 111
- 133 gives 106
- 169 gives 101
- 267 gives 86.6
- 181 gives 117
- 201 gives 126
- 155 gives 101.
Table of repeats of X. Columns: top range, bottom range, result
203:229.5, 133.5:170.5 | 1.08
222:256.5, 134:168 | 0.98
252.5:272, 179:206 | 0.74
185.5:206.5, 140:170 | 1.12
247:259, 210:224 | 0.83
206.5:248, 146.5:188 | 1.04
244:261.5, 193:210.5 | 0.77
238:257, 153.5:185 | 0.96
